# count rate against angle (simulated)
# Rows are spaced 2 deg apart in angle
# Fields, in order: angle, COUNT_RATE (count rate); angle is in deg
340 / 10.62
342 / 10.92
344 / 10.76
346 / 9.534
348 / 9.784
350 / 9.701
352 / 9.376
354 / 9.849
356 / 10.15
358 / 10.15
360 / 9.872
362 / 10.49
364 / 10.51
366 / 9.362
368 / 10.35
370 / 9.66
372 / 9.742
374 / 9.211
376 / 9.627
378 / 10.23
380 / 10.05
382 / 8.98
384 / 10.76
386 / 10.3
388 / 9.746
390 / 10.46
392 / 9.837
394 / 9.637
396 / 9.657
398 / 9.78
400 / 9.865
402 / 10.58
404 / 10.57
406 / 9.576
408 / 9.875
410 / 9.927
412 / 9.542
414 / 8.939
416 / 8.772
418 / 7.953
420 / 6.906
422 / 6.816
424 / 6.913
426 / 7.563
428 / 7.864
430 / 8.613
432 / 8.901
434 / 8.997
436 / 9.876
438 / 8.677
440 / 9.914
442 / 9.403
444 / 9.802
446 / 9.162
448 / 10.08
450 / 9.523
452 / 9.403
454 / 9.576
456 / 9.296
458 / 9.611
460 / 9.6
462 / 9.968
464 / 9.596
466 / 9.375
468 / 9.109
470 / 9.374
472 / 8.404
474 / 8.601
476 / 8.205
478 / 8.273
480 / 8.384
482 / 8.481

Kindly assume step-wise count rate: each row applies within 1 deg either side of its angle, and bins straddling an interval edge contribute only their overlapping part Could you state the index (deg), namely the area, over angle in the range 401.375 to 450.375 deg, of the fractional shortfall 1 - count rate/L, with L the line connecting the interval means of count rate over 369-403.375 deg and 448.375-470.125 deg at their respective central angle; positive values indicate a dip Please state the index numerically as 3.6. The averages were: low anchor 9.9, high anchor 9.52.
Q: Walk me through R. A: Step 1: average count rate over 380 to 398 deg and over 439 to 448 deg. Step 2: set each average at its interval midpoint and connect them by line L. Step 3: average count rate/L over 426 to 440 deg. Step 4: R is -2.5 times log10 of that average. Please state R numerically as 0.10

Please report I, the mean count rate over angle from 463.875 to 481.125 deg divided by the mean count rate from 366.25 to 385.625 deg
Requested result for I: 0.9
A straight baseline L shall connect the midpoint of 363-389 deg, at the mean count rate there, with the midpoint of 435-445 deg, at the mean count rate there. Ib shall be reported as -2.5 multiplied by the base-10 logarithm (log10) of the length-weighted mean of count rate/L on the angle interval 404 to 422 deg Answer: 0.09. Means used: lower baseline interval 9.89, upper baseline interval 9.53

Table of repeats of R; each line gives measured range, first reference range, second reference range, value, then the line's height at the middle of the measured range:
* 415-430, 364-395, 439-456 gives 0.26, 9.7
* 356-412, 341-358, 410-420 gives -0.07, 9.34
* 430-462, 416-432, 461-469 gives -0.10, 8.66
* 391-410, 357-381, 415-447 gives -0.08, 9.21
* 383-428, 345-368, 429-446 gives 0.03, 9.52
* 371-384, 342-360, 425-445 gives -0.01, 9.65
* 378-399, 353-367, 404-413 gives 0.00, 9.92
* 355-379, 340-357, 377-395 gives 0.01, 10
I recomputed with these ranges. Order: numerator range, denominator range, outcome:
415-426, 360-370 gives 0.74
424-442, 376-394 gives 0.87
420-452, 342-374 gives 0.88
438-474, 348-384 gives 0.96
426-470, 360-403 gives 0.94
